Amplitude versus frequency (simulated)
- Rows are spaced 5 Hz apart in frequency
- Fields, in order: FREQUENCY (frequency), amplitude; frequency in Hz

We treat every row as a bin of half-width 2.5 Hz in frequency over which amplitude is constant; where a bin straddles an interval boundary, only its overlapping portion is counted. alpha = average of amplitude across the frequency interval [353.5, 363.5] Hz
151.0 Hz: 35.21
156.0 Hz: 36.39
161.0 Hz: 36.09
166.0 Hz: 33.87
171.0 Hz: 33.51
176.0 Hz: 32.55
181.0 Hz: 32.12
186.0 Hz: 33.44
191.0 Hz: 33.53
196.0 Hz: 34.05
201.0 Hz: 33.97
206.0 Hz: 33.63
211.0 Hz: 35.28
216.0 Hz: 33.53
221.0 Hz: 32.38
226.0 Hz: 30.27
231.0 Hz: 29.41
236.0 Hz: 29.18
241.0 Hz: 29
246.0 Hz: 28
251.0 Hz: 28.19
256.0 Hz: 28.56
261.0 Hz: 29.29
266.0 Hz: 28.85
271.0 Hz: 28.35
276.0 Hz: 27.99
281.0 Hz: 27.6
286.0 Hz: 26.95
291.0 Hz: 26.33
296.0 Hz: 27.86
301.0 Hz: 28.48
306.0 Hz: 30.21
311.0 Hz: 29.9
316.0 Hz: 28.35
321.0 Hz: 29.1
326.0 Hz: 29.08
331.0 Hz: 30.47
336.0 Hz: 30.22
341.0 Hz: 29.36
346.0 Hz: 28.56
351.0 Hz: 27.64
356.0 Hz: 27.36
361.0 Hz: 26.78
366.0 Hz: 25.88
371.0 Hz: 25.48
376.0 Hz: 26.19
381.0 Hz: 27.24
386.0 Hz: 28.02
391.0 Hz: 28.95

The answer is 27.1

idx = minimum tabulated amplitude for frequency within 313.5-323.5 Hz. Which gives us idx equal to 28.35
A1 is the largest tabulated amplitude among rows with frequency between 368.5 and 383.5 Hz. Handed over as 27.24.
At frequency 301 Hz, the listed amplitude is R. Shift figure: 28.48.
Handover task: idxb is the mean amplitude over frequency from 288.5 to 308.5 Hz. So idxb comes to 28.2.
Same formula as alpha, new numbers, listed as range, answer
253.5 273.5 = 28.8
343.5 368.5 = 27.2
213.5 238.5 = 31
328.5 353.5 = 29.2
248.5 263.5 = 28.7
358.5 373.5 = 26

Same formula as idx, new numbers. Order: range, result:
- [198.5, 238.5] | 29.18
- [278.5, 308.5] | 26.33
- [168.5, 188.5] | 32.12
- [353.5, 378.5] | 25.48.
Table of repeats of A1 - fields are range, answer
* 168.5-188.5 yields 33.51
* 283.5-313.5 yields 30.21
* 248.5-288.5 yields 29.29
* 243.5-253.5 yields 28.19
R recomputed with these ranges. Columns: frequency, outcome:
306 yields 30.21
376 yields 26.19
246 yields 28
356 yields 27.36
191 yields 33.53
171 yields 33.51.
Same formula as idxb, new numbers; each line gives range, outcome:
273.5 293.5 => 27.2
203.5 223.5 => 33.7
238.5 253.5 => 28.4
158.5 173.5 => 34.5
